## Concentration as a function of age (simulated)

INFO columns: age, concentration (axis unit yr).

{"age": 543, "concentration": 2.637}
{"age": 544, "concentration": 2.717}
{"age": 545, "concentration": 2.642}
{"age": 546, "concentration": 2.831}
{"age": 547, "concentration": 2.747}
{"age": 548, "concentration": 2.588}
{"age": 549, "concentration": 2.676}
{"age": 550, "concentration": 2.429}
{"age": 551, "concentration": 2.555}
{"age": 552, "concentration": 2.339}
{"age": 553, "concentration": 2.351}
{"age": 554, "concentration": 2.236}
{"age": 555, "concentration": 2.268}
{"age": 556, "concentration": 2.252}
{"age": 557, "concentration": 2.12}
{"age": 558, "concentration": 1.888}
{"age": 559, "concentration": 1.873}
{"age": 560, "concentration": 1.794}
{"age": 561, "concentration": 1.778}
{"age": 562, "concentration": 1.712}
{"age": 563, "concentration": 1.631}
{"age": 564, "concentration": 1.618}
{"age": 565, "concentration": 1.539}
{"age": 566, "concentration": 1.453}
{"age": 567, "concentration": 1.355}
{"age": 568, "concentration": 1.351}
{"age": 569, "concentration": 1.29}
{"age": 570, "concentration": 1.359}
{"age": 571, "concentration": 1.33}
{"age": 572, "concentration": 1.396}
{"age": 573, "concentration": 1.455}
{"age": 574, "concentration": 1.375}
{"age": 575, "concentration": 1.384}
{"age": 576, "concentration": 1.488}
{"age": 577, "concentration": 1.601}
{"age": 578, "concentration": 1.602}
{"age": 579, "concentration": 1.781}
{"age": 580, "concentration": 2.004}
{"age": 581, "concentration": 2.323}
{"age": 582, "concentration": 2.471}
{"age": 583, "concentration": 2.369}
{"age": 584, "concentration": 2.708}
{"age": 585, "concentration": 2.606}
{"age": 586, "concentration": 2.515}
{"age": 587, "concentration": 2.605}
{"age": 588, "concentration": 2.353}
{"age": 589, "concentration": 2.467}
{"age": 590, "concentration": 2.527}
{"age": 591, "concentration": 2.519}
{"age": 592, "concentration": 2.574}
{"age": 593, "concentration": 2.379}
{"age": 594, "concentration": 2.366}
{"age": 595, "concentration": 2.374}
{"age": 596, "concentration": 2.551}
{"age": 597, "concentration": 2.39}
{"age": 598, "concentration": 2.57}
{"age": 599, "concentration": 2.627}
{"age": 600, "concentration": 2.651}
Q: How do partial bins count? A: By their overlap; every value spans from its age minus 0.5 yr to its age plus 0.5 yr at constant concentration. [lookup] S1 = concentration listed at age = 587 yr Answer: 2.605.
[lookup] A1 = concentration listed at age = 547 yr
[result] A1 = 2.747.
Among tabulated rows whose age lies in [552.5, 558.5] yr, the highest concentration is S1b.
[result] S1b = 2.351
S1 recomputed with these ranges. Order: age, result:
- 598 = 2.57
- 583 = 2.369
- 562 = 1.712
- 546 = 2.831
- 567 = 1.355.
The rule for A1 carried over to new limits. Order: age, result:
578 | 1.602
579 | 1.781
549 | 2.676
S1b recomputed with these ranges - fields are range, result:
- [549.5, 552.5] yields 2.555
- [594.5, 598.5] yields 2.57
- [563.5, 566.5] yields 1.618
